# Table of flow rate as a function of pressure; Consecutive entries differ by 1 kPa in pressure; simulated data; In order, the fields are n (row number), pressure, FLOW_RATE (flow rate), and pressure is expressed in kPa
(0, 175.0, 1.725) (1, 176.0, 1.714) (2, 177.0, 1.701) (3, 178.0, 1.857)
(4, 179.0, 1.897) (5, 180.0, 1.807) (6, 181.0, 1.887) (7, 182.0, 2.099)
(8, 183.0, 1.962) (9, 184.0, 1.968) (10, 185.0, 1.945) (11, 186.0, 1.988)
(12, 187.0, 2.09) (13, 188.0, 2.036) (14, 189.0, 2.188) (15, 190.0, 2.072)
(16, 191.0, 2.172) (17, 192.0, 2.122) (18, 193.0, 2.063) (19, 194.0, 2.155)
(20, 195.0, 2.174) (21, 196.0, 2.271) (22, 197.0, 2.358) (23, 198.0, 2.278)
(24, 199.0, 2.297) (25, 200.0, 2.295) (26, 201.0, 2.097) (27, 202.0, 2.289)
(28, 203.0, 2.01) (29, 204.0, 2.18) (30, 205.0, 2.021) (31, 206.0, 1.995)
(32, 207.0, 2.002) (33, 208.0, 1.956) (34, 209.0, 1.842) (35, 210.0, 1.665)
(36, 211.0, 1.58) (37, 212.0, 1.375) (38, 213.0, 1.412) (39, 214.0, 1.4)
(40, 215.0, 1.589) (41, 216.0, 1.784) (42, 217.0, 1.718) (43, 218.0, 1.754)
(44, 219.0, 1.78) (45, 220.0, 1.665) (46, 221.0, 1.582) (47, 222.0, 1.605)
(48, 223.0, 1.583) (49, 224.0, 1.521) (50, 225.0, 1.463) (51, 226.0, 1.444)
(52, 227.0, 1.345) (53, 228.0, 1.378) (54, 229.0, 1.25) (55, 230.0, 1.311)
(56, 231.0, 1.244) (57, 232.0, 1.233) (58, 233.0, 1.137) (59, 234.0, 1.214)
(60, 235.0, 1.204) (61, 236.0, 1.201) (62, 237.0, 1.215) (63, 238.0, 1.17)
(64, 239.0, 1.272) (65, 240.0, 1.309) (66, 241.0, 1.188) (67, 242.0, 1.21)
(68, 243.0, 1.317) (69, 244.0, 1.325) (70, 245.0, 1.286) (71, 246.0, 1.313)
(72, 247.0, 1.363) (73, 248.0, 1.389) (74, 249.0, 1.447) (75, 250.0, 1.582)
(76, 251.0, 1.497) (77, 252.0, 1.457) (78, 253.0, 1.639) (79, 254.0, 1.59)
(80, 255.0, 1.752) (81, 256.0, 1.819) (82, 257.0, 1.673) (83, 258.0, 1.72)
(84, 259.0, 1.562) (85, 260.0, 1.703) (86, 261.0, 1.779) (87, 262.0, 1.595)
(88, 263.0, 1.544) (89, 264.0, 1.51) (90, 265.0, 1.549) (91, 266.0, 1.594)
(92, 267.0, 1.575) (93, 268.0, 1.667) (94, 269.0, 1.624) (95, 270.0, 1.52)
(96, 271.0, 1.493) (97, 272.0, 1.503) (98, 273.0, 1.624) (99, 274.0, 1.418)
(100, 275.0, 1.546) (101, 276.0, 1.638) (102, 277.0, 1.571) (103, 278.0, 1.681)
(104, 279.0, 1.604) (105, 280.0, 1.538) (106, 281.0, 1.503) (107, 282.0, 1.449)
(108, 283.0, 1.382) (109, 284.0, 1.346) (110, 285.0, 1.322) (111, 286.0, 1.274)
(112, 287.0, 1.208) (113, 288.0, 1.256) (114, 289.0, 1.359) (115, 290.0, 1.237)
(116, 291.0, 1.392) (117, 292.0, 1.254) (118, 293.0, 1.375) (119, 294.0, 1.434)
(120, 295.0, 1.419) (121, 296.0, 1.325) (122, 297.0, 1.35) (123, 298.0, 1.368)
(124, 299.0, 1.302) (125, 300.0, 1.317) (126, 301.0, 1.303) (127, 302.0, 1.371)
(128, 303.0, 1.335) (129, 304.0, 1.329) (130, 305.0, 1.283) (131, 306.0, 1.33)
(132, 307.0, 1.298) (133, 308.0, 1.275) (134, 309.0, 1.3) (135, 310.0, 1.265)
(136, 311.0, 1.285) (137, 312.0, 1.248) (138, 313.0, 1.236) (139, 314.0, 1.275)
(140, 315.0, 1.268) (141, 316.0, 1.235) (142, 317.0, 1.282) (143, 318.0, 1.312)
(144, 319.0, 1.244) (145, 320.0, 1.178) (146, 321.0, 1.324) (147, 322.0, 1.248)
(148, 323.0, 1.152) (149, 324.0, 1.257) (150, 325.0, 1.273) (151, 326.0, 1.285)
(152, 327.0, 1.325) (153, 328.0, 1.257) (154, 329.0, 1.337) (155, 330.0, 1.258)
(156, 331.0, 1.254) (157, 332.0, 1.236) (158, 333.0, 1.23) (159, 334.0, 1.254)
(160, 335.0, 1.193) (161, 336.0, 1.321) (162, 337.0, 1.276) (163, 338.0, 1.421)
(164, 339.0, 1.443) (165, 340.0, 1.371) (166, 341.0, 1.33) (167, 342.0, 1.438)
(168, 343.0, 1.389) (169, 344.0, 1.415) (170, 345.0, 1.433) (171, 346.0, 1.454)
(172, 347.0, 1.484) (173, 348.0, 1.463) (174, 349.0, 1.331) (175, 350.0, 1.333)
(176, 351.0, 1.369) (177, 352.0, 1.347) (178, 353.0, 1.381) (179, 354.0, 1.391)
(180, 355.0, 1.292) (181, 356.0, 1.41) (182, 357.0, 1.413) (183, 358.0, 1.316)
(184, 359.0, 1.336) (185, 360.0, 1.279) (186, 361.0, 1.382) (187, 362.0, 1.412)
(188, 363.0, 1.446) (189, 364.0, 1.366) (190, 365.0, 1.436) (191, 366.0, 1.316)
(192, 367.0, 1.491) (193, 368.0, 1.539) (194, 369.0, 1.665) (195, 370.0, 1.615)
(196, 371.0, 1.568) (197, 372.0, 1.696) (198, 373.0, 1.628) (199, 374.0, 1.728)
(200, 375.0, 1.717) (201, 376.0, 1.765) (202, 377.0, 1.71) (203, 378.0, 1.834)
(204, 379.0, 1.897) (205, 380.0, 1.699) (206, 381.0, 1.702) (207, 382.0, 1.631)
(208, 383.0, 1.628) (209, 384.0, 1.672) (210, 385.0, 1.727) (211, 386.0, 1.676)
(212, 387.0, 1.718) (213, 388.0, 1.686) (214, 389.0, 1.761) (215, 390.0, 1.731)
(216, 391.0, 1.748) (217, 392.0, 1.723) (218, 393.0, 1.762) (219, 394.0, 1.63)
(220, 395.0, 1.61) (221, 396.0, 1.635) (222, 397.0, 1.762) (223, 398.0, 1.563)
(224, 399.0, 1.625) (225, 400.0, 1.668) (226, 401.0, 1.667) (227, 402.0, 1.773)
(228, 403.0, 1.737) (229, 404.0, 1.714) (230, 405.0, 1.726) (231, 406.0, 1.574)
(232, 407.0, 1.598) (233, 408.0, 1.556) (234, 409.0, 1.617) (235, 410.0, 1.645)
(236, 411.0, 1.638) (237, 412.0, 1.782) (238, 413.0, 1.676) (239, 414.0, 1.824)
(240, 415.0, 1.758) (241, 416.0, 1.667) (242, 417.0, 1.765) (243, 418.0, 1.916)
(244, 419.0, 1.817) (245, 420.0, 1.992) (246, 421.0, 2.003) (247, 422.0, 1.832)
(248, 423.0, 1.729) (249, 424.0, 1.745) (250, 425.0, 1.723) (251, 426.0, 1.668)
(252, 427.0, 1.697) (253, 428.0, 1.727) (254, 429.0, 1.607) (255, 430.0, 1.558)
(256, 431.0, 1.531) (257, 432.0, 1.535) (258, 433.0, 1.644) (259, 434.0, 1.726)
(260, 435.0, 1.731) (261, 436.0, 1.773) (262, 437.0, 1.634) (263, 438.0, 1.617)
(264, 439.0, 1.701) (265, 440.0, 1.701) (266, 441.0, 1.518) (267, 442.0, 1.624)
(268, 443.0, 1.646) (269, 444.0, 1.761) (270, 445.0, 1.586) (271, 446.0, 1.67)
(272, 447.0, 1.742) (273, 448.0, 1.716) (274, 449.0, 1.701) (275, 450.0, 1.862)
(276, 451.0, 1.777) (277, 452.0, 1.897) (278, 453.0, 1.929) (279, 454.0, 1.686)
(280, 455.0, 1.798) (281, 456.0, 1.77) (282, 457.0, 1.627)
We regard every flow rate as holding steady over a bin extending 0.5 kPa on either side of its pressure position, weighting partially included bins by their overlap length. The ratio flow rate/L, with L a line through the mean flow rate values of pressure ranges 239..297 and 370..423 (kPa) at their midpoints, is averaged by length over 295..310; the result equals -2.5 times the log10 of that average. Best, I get 0.17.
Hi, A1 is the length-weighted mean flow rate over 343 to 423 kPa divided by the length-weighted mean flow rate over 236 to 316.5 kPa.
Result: 1.1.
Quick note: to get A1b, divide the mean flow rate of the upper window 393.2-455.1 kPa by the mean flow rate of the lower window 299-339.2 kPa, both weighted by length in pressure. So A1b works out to 1.3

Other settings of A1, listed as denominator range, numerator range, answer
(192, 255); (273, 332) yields 0.82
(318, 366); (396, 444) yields 1.27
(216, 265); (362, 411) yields 1.13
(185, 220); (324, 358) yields 0.68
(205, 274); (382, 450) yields 1.12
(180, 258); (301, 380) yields 0.82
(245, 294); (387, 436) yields 1.13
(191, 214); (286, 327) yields 0.64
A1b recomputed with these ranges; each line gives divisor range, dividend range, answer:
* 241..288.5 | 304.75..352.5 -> 0.87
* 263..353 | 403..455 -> 1.25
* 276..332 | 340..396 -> 1.16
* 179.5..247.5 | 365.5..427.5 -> 1.00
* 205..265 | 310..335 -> 0.84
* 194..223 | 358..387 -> 0.84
